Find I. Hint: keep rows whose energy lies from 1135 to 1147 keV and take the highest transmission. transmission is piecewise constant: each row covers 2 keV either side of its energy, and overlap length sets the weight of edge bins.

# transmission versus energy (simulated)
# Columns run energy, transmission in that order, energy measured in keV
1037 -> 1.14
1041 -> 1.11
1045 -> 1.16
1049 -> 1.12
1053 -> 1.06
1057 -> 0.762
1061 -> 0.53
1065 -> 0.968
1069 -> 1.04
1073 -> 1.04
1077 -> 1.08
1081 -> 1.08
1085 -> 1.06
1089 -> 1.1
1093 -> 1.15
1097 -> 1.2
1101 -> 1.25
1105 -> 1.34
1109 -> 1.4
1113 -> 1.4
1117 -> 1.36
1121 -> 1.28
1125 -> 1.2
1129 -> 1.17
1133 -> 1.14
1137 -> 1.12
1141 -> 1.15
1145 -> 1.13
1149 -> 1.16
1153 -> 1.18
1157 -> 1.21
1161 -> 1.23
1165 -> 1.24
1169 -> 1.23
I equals 1.15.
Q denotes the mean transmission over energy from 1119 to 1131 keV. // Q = 1.22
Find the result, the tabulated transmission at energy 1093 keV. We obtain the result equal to 1.15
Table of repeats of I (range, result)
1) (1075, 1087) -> 1.08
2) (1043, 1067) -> 1.16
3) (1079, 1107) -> 1.34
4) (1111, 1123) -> 1.4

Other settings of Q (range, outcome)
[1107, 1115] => 1.4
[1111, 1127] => 1.31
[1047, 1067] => 0.888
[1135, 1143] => 1.14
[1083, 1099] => 1.13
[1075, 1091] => 1.08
